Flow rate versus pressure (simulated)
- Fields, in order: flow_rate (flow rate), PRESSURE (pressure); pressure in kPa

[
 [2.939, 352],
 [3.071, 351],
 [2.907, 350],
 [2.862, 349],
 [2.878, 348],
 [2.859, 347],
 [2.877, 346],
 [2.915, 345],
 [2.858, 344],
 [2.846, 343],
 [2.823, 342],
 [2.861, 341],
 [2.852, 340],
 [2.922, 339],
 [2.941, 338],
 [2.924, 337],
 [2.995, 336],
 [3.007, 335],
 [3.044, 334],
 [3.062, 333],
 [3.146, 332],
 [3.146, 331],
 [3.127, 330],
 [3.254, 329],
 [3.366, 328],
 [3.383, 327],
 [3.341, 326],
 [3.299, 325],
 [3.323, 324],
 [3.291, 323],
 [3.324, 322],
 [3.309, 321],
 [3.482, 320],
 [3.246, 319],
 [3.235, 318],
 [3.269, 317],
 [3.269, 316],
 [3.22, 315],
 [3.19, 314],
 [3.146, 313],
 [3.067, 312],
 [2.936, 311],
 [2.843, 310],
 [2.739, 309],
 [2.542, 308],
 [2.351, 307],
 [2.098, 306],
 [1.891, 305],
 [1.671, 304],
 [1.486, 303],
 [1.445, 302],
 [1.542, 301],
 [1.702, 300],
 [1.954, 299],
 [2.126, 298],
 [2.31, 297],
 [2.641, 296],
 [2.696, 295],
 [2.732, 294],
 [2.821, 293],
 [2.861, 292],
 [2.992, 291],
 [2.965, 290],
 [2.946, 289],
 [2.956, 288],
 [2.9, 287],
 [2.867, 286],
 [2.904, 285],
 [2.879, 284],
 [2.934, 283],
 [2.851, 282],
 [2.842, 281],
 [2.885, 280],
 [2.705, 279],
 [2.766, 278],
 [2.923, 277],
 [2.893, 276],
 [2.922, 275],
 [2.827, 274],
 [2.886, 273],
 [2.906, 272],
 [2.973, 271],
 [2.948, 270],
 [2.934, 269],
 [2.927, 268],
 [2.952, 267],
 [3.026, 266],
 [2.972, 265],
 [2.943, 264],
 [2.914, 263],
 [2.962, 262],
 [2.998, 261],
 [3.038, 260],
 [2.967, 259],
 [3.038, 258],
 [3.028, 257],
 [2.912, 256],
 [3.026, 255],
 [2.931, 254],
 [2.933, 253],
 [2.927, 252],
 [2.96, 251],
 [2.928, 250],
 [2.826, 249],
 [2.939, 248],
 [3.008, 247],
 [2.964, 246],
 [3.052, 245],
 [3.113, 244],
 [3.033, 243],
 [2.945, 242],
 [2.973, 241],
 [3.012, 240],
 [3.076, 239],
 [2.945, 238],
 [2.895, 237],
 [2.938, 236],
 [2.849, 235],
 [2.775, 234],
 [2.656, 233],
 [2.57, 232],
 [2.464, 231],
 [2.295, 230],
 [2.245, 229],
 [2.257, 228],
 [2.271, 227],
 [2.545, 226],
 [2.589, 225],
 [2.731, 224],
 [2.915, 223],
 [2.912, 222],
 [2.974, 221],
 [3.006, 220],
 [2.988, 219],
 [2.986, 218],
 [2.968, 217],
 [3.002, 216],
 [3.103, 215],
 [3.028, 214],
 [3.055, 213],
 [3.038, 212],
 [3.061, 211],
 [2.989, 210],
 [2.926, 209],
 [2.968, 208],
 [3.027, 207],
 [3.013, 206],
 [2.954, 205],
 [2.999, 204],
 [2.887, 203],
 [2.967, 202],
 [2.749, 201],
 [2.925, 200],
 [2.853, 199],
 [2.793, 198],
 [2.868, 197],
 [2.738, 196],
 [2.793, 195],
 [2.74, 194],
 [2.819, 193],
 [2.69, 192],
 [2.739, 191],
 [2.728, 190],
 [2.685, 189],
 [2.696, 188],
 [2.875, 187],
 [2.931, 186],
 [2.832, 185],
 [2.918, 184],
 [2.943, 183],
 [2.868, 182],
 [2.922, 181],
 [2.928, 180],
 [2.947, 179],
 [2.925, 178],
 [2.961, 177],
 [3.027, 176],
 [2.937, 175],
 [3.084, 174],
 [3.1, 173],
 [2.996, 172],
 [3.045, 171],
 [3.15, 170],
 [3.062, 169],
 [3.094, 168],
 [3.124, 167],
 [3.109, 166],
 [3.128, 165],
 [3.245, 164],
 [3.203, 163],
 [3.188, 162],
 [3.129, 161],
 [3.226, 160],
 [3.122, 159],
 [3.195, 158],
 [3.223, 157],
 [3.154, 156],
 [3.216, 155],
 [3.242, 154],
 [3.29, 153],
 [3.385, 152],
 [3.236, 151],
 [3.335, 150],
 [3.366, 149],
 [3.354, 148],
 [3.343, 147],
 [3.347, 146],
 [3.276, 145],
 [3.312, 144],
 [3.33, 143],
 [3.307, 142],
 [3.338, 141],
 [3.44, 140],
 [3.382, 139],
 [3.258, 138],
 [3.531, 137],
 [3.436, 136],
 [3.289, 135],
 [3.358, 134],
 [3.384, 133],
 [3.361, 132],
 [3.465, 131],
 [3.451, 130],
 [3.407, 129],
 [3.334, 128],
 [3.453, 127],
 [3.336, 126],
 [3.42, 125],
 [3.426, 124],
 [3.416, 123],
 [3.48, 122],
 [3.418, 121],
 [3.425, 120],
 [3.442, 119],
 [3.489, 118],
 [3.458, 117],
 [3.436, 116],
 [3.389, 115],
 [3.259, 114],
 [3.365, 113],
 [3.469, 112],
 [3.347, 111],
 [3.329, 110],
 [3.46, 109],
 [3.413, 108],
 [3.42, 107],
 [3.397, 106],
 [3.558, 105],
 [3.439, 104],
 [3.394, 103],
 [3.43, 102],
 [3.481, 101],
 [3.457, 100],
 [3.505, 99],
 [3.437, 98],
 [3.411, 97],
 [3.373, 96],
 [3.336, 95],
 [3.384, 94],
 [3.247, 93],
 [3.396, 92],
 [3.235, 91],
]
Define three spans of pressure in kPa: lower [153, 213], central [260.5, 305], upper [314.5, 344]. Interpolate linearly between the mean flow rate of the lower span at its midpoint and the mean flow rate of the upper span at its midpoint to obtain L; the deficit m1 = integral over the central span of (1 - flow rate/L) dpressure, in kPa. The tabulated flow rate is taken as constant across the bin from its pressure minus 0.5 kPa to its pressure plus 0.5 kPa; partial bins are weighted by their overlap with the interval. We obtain 5.9 kPa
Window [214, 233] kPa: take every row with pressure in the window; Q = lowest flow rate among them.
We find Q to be 2.245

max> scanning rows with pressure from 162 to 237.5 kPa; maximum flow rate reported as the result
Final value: 3.245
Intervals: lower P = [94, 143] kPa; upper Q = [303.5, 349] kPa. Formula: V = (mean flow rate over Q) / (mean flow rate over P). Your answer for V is 0.87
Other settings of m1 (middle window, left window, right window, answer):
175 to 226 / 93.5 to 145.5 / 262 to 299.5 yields 3.5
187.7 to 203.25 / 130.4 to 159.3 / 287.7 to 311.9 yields 1.2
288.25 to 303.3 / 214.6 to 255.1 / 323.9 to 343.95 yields 3.1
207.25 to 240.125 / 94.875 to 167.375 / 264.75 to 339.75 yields 2.8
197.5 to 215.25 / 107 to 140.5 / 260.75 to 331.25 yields 0.9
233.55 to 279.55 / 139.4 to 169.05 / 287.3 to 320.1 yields -2.2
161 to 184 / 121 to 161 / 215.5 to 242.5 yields 0.7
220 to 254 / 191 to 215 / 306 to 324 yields 1.7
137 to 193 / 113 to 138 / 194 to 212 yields 0.9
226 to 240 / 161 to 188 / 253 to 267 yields 1.6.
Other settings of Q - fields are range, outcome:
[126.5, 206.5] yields 2.685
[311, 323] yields 2.936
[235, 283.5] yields 2.705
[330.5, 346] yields 2.823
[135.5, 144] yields 3.258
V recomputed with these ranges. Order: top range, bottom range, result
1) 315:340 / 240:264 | 1.07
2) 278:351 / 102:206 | 0.89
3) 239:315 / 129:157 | 0.83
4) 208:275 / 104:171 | 0.87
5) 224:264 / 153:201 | 0.95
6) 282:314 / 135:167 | 0.77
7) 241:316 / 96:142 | 0.81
